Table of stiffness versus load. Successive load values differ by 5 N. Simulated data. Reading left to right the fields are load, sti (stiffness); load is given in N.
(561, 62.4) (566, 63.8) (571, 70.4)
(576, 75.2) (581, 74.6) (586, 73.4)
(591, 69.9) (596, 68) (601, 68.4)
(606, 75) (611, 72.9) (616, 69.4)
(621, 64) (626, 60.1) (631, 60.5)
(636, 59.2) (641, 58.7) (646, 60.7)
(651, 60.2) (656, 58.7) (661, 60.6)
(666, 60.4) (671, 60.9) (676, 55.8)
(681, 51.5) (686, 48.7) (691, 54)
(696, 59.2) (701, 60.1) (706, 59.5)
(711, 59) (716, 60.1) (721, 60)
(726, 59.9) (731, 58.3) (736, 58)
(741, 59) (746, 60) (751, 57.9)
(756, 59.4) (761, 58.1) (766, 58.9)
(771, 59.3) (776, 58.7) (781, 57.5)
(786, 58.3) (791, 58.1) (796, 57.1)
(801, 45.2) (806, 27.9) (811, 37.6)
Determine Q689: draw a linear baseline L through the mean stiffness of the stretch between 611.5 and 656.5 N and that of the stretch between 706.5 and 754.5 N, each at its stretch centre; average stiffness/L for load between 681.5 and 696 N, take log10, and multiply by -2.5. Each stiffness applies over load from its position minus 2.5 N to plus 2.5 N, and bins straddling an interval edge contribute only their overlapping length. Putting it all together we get 0.15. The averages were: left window 61.9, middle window 52.7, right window 59.2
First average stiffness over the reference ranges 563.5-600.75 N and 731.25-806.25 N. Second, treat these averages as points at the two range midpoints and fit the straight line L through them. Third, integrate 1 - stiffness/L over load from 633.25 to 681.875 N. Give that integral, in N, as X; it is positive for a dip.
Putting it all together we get 4.5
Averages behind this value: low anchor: 70.6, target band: 58.9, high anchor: 56.5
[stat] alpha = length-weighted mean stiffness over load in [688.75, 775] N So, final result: 58.9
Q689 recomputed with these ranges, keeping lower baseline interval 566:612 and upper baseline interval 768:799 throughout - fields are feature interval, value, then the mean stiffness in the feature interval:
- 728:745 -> 0.05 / 58.6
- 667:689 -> 0.19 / 54.6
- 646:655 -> 0.12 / 60.1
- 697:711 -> 0.07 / 59.6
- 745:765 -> 0.02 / 58.8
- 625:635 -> 0.14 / 60.2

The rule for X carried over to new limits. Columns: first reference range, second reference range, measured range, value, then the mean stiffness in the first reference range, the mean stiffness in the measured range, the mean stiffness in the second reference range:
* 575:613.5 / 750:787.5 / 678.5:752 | 5.76 N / 72.1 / 57.7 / 58.5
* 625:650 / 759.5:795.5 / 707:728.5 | -0.27 N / 59.8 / 59.7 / 58.4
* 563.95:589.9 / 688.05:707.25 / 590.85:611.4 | -0.59 N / 71.5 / 70.7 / 57.9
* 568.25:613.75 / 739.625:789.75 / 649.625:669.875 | 2.02 N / 71.9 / 60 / 58.7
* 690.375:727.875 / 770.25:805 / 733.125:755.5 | -0.58 N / 59.2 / 58.8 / 54.9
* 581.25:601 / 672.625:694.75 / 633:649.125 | 0.43 N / 70.7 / 59.6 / 53.2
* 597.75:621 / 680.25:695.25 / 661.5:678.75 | -0.81 N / 70.5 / 59.1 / 52.3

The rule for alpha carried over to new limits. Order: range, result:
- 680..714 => 56.3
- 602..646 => 64.8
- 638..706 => 57.7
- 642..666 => 60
